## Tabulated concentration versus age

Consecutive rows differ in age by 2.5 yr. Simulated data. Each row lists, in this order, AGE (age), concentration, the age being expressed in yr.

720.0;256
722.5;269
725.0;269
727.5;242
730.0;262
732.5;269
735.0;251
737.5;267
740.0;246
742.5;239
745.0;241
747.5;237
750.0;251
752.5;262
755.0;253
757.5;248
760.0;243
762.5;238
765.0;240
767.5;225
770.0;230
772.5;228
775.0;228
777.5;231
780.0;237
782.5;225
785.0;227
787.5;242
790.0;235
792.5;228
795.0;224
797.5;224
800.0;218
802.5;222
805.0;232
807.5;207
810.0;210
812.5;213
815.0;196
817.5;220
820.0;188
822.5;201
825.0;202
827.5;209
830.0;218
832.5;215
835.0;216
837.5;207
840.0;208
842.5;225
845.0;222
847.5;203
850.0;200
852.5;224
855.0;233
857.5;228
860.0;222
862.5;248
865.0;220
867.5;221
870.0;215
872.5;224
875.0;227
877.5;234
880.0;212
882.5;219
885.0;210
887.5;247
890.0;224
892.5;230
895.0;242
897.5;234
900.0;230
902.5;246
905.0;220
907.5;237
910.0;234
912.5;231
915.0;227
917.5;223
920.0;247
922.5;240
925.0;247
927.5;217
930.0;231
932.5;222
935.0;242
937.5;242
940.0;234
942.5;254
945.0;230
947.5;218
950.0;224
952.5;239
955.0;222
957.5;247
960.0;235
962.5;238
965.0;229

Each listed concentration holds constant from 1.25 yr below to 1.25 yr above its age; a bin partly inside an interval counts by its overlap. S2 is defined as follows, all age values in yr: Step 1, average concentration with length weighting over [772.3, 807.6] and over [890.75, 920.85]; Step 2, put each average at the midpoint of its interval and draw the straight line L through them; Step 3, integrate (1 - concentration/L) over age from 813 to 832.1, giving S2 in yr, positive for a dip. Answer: 2.0 yr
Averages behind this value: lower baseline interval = 228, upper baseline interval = 233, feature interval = 206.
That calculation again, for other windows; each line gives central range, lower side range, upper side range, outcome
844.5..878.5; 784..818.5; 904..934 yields 0.5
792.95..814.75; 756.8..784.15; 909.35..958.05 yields 1.4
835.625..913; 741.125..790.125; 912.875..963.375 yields 3.4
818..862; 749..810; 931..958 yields 3.6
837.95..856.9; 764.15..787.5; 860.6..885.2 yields 0.8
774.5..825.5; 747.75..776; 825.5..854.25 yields 1.7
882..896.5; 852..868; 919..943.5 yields 0.2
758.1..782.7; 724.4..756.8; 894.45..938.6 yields 1.6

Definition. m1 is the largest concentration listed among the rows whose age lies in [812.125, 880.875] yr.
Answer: 248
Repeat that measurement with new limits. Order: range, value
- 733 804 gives 267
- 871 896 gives 247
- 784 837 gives 242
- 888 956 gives 254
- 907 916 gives 237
